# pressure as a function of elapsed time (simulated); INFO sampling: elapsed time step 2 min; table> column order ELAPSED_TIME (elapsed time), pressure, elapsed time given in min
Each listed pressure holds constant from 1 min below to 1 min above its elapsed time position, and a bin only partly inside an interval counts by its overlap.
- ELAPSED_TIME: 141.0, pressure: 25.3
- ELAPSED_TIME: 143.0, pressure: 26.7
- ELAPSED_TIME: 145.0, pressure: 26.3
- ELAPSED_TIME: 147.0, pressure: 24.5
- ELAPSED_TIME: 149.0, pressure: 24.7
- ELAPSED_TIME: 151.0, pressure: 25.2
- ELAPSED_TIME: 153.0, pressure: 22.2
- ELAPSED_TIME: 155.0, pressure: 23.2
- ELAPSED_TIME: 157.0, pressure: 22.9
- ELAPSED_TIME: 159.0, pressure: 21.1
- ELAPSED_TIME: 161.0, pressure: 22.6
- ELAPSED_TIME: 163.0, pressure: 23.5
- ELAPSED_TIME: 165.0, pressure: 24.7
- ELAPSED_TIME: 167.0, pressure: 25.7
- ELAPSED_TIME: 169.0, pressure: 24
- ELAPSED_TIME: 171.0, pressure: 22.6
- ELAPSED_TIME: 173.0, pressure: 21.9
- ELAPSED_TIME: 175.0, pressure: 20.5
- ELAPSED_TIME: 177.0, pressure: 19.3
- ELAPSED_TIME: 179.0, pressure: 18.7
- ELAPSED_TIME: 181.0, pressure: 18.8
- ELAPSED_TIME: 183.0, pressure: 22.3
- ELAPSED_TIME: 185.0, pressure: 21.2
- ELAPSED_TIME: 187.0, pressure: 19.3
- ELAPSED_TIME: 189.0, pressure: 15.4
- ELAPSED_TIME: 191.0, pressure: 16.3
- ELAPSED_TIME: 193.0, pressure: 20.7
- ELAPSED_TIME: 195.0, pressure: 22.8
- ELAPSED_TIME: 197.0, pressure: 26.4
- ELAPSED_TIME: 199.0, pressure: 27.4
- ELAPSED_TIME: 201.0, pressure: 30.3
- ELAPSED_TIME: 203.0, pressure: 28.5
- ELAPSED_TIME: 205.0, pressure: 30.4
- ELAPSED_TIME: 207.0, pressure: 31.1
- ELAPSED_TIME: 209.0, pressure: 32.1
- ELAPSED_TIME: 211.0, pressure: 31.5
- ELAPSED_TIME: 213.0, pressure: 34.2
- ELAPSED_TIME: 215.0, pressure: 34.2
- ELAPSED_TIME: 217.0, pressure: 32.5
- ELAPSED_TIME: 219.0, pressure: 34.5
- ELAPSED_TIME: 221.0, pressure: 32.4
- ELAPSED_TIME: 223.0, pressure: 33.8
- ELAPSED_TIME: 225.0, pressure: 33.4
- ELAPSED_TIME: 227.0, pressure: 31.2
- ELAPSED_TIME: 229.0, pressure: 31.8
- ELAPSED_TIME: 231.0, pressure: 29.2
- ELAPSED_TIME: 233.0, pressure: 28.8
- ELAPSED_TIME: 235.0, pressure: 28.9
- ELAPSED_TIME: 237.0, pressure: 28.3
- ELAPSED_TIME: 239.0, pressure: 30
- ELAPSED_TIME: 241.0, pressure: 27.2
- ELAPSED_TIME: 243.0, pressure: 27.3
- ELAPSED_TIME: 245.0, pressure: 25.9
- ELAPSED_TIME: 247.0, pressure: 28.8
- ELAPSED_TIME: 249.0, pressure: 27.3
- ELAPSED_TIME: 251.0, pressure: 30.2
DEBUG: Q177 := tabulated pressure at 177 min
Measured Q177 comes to 19.3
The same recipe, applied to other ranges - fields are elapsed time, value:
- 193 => 20.7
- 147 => 24.5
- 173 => 21.9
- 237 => 28.3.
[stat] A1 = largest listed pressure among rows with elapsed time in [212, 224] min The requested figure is 34.5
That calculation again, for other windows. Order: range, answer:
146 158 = 25.2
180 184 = 22.3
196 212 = 32.1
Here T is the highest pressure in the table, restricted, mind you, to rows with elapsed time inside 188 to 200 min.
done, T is 27.4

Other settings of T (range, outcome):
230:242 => 30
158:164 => 23.5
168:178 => 24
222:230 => 33.8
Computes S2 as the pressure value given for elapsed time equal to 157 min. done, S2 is 22.9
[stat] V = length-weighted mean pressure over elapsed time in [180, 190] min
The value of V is 19.4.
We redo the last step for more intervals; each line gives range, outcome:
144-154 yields 24.6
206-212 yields 31.6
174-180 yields 19.5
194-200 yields 25.5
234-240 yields 29.1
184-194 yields 18.6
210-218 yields 33.1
